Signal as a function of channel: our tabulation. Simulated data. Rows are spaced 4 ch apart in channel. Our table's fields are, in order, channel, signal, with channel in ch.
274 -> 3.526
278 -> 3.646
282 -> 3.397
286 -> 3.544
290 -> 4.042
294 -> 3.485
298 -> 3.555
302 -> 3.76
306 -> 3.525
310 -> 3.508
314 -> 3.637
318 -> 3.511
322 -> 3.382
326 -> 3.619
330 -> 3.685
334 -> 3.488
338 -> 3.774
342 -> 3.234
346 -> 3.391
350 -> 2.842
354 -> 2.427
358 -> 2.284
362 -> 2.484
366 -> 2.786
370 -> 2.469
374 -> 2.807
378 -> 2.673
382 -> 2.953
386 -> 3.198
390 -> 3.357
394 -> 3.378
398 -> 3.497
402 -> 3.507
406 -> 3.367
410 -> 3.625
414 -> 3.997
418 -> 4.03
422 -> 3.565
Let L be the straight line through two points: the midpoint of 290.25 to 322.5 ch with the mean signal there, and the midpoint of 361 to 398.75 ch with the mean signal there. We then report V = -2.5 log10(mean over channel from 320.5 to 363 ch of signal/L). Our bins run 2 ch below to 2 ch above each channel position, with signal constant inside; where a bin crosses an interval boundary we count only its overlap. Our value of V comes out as 0.04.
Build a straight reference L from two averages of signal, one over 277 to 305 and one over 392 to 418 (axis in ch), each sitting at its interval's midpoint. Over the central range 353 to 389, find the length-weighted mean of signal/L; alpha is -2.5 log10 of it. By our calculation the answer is 0.31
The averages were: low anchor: 3.63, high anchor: 3.6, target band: 2.7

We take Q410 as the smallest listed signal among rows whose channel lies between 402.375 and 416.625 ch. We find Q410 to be 3.367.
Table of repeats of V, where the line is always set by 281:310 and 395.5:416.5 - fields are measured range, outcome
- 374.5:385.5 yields 0.25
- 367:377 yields 0.33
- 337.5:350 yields 0.09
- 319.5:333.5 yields 0.02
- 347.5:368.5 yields 0.36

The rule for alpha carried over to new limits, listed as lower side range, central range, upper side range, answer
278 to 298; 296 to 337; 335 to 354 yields -0.05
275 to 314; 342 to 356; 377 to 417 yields 0.19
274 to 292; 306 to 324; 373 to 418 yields 0.01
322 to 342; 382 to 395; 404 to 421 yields 0.14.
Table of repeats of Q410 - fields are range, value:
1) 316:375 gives 2.284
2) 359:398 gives 2.469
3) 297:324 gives 3.382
